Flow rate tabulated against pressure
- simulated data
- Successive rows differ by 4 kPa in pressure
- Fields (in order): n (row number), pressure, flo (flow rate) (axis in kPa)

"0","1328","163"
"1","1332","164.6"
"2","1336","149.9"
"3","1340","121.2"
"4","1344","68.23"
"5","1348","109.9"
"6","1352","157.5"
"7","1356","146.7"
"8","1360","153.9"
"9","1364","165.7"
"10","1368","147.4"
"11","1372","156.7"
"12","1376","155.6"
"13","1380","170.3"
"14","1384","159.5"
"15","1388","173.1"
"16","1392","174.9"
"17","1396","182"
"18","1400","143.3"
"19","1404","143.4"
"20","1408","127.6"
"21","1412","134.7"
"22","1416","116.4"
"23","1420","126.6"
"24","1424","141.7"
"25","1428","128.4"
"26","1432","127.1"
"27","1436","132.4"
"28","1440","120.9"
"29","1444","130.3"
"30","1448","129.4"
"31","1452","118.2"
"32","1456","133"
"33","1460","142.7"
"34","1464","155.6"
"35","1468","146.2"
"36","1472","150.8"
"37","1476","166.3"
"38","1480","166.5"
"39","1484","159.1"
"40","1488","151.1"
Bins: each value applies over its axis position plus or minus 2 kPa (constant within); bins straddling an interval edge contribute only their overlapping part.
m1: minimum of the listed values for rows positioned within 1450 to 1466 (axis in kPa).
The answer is 118.2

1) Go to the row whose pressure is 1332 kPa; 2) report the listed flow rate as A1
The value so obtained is 164.6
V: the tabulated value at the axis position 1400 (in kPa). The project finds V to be 143.3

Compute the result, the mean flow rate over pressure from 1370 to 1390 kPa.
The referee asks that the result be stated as 163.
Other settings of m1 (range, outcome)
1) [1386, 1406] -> 143.3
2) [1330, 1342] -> 121.2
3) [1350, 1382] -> 146.7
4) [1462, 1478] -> 146.2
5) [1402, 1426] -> 116.4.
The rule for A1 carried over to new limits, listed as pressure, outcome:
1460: 142.7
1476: 166.3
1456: 133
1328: 163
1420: 126.6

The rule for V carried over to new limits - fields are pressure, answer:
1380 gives 170.3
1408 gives 127.6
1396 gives 182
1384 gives 159.5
